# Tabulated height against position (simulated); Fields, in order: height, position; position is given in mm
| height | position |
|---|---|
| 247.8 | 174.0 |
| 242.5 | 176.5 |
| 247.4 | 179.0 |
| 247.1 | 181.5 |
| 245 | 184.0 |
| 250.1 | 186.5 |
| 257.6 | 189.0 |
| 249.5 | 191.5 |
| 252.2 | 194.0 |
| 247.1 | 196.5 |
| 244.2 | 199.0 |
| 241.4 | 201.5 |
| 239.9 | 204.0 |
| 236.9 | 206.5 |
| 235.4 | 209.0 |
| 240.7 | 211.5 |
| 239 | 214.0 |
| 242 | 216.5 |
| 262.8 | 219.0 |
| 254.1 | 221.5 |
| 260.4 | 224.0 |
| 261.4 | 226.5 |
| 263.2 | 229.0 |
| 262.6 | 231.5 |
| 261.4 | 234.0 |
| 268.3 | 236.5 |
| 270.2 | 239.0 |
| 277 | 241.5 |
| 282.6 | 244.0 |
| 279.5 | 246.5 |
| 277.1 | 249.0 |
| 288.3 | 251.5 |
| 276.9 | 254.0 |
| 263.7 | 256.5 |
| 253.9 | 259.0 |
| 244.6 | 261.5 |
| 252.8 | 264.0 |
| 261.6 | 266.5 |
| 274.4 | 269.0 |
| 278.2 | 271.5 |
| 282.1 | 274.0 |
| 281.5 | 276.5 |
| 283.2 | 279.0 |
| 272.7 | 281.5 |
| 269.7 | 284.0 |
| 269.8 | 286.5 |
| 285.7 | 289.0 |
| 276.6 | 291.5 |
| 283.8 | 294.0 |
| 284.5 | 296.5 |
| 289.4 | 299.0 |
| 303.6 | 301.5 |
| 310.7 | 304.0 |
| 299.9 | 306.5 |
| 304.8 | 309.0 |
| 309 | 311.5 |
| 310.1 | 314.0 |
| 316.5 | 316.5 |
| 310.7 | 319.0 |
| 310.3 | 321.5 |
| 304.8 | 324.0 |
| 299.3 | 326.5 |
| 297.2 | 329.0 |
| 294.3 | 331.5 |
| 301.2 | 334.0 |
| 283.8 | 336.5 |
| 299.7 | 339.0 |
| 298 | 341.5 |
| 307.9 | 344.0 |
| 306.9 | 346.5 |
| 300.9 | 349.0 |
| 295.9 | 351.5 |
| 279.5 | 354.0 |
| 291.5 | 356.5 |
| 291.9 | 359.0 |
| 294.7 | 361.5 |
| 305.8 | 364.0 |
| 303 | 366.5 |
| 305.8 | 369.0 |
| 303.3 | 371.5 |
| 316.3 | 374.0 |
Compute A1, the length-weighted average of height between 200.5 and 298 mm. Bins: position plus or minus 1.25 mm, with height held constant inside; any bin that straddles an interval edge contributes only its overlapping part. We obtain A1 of 265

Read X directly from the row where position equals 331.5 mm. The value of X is 294.3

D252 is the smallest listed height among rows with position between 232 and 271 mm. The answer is 244.6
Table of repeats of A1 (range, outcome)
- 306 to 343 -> 303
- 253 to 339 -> 287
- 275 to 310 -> 287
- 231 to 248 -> 272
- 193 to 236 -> 250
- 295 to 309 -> 298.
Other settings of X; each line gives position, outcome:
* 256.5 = 263.7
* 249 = 277.1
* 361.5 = 294.7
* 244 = 282.6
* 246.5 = 279.5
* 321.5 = 310.3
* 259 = 253.9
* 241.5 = 277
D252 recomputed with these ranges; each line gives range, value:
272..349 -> 269.7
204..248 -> 235.4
